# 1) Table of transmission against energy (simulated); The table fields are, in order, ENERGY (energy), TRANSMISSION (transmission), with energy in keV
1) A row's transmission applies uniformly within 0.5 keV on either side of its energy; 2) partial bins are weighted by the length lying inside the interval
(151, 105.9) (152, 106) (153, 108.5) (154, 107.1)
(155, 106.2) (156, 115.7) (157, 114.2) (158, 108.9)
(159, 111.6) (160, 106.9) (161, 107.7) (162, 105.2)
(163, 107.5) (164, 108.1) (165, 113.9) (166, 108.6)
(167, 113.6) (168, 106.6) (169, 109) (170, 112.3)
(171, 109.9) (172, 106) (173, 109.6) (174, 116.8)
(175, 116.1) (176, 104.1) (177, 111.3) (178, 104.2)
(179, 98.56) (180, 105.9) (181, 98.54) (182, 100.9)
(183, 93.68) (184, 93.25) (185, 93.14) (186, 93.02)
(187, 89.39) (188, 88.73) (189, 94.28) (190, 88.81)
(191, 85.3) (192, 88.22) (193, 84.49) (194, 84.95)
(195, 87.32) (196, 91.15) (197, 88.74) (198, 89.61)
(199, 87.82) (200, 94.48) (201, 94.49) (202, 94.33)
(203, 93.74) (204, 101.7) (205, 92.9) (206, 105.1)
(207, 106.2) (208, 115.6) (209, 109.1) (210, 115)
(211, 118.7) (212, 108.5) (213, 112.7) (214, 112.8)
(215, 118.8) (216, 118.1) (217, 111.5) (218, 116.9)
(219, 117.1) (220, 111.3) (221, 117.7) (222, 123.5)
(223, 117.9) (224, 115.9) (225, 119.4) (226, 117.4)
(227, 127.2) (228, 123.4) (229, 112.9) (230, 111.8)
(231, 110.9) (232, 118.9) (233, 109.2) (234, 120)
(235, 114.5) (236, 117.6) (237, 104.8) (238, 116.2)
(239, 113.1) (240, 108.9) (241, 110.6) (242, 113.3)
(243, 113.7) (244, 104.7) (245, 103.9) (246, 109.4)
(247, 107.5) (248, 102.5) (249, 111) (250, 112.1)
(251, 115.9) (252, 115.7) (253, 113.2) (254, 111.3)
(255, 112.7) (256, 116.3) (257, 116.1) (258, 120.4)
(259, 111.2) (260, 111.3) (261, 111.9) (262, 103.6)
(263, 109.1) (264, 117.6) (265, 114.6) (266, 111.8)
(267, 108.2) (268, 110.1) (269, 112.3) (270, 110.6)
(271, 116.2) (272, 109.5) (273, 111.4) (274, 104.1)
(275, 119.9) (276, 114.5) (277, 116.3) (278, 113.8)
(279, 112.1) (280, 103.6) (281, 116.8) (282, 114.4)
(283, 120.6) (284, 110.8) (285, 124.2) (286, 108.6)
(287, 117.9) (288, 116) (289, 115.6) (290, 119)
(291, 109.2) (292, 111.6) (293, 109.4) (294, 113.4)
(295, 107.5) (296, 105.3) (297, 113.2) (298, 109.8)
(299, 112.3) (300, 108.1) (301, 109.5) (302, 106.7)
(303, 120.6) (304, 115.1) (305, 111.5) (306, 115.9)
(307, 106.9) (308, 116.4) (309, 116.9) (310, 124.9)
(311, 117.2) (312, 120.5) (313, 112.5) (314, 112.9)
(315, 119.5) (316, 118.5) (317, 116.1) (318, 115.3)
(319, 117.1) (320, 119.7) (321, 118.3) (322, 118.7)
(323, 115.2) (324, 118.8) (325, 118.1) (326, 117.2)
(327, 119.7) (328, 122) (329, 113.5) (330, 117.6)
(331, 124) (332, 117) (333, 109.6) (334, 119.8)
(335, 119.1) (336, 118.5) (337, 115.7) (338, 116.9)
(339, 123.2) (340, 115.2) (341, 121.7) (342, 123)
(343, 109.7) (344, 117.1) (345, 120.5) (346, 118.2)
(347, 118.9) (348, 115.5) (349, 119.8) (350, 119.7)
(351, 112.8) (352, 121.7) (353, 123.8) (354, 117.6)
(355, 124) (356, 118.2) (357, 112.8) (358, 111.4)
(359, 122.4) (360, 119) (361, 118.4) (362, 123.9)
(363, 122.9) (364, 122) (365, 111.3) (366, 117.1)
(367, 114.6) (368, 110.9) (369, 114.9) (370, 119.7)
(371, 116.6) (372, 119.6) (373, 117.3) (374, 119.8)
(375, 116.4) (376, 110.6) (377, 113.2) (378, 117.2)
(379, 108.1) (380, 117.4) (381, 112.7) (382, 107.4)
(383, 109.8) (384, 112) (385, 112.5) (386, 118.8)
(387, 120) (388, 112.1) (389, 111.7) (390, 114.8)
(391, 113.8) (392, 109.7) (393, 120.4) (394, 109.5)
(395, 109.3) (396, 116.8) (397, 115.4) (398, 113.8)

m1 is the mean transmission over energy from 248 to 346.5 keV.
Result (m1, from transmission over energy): 115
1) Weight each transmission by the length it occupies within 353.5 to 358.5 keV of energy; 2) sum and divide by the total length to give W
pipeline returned 117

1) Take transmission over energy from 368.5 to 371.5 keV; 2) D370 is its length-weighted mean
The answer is 117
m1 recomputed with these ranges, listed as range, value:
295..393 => 116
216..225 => 117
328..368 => 118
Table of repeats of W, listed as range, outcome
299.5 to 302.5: 108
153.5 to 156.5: 110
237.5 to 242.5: 112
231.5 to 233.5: 114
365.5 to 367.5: 116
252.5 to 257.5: 114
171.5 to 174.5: 111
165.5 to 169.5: 109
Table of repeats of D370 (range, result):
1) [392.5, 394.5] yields 115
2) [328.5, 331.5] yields 118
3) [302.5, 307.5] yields 114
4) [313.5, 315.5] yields 116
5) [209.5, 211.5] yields 117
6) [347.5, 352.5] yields 118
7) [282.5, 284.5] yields 116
